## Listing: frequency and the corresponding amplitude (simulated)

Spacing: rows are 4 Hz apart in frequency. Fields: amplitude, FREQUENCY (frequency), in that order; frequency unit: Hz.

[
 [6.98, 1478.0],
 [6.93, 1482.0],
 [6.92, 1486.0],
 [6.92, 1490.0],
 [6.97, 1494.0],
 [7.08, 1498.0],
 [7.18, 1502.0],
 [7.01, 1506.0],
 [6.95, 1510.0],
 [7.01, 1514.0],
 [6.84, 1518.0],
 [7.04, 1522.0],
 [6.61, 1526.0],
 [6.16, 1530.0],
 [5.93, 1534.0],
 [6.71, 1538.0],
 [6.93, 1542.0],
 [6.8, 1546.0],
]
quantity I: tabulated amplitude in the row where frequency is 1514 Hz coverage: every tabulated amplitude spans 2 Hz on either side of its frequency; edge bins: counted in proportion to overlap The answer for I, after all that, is 7.01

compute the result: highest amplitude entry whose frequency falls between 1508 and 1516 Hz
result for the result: 7.01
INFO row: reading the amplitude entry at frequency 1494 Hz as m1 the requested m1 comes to 6.97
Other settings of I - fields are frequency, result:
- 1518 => 6.84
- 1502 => 7.18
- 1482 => 6.93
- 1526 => 6.61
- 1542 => 6.93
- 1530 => 6.16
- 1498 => 7.08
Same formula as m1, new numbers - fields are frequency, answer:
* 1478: 6.98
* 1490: 6.92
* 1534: 5.93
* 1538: 6.71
